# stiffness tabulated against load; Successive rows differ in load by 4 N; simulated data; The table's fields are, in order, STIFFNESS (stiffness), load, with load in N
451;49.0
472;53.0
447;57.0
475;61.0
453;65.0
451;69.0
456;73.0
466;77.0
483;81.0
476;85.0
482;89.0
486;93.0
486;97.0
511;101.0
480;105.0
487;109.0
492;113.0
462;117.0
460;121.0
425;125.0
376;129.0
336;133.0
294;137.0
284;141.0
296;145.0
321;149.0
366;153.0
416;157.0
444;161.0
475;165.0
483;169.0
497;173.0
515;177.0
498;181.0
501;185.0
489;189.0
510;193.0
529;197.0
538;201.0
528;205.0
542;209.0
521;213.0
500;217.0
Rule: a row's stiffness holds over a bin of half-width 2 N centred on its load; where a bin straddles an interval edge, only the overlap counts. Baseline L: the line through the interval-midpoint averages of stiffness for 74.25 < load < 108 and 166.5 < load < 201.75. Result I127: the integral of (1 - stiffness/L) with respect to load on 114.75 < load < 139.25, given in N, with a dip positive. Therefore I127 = 4.95 N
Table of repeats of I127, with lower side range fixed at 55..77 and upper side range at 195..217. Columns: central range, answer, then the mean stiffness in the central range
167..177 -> 0.3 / 495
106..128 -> 1.0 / 462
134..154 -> 7.5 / 311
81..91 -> -0.3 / 480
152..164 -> 2.1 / 418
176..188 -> 0.3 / 502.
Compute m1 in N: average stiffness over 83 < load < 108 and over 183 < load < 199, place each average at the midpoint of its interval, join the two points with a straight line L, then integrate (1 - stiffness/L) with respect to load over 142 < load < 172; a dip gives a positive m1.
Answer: 6.0 N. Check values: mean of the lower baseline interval 487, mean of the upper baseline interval 507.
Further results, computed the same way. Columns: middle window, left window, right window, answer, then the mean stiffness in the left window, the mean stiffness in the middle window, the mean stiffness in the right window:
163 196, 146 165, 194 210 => -2.4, 391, 497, 532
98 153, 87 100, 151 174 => 7.8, 487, 402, 445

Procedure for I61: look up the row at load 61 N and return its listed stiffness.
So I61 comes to 475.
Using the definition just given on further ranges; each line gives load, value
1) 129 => 376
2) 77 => 466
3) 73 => 456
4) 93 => 486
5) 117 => 462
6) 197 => 529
